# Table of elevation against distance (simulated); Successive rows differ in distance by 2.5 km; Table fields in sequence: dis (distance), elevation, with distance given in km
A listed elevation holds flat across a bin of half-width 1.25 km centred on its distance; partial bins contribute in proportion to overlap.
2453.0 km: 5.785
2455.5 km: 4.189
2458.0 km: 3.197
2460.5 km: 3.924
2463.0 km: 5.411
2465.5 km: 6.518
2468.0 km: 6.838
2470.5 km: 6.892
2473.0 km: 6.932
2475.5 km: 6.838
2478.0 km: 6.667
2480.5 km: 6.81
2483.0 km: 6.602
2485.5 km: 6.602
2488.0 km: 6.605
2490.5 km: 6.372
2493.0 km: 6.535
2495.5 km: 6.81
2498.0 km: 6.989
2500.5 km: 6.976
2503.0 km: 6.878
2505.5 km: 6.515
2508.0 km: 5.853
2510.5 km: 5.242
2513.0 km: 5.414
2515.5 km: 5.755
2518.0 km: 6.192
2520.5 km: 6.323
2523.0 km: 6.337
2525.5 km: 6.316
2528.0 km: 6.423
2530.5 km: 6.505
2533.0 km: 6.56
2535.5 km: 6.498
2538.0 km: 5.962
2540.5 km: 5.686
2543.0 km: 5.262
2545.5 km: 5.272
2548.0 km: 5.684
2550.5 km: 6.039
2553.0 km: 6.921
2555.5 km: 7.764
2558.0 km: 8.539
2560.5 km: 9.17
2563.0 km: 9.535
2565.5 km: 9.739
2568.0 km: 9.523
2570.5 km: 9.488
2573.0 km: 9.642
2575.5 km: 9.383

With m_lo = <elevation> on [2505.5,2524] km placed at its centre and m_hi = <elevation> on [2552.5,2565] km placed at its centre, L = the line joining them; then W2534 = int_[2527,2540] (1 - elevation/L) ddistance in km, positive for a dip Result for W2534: 1.3 km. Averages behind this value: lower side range 5.91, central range 6.35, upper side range 8.55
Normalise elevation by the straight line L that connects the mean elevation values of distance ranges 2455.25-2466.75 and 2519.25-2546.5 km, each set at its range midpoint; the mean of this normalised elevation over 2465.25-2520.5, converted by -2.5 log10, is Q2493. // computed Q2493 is -0.22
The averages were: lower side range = 4.69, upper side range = 6.11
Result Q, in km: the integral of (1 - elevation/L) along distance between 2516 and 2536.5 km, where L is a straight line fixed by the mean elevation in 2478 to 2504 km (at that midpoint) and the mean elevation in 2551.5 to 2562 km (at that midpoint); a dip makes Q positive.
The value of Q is 3.0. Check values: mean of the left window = 6.71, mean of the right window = 8.08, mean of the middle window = 6.37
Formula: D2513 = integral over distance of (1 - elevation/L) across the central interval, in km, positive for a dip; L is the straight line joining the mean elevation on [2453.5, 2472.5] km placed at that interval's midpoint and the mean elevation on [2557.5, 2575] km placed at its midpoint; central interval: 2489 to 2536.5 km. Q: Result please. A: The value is 6.0 km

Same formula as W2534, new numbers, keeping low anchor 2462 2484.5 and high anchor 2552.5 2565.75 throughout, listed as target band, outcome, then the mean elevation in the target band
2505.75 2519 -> 3.1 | 5.74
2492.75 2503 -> 0.5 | 6.86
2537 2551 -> 4.5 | 5.62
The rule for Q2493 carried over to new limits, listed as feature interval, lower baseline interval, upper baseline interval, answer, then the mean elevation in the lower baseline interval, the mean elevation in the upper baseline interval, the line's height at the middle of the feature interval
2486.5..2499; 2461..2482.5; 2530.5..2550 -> -0.05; 6.52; 5.9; 6.33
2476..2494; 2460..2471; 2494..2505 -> -0.02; 5.99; 6.88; 6.5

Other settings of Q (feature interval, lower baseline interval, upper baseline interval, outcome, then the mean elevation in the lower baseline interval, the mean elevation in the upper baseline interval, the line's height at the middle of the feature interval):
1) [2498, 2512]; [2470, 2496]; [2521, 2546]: 0.2 km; 6.69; 6.11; 6.44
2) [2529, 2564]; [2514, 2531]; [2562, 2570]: 5.7 km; 6.24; 9.59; 8.09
